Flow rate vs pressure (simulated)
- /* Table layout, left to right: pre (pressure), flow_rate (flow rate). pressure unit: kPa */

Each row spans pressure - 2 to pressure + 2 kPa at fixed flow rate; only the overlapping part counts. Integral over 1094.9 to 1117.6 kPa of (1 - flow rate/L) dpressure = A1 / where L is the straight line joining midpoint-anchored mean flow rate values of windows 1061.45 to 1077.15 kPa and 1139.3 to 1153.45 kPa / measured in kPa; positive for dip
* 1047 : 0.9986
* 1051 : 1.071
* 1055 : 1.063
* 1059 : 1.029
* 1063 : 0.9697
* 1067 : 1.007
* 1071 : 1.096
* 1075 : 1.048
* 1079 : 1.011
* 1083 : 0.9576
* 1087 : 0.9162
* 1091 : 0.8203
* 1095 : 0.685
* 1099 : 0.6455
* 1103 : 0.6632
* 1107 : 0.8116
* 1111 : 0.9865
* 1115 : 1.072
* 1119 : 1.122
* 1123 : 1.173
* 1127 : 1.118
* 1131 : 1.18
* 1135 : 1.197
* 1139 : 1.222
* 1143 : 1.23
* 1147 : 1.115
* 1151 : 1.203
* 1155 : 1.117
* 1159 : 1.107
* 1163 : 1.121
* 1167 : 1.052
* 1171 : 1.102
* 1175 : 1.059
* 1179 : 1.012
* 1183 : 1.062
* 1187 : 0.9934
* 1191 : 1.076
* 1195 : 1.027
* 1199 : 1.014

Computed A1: 5.7 kPa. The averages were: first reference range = 1.03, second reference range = 1.19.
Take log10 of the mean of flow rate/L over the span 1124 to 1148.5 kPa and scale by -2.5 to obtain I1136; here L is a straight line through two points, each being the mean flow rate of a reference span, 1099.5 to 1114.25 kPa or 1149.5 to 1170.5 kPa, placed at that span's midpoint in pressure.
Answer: -0.19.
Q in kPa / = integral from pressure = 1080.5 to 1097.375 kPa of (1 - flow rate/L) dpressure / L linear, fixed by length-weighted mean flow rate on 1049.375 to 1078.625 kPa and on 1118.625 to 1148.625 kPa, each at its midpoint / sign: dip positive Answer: 3.7 kPa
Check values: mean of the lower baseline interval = 1.04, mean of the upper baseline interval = 1.17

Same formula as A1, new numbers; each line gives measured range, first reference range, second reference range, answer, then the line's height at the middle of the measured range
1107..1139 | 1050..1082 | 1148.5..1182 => -1.15 kPa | 1.07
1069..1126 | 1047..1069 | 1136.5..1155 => 8.53 kPa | 1.1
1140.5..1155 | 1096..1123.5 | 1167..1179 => -2.54 kPa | 1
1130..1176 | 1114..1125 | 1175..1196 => -2.61 kPa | 1.08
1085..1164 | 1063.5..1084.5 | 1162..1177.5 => 2.21 kPa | 1.05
